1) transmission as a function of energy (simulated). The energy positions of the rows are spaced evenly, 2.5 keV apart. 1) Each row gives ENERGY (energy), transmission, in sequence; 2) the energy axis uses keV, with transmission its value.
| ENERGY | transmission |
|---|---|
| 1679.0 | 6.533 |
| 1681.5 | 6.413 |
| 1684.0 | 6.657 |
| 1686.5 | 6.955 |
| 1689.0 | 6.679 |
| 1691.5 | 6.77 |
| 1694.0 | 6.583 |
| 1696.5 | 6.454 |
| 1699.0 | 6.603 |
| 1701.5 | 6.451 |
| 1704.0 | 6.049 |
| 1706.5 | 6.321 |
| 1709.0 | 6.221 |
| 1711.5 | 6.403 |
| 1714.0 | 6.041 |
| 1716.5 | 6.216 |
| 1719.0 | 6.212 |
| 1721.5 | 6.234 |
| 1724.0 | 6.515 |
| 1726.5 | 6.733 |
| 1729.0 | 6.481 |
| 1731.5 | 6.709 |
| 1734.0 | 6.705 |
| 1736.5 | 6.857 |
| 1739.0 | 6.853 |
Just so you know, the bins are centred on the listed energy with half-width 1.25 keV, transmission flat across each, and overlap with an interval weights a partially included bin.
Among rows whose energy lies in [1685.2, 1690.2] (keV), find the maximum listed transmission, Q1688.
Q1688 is 6.955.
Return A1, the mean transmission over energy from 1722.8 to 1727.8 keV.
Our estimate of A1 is 6.62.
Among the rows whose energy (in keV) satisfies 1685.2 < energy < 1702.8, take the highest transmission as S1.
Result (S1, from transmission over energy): 6.955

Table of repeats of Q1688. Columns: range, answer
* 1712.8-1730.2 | 6.733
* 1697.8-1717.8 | 6.603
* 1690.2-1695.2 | 6.77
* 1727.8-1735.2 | 6.709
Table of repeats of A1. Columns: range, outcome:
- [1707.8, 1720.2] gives 6.22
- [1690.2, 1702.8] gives 6.57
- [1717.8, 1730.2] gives 6.44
